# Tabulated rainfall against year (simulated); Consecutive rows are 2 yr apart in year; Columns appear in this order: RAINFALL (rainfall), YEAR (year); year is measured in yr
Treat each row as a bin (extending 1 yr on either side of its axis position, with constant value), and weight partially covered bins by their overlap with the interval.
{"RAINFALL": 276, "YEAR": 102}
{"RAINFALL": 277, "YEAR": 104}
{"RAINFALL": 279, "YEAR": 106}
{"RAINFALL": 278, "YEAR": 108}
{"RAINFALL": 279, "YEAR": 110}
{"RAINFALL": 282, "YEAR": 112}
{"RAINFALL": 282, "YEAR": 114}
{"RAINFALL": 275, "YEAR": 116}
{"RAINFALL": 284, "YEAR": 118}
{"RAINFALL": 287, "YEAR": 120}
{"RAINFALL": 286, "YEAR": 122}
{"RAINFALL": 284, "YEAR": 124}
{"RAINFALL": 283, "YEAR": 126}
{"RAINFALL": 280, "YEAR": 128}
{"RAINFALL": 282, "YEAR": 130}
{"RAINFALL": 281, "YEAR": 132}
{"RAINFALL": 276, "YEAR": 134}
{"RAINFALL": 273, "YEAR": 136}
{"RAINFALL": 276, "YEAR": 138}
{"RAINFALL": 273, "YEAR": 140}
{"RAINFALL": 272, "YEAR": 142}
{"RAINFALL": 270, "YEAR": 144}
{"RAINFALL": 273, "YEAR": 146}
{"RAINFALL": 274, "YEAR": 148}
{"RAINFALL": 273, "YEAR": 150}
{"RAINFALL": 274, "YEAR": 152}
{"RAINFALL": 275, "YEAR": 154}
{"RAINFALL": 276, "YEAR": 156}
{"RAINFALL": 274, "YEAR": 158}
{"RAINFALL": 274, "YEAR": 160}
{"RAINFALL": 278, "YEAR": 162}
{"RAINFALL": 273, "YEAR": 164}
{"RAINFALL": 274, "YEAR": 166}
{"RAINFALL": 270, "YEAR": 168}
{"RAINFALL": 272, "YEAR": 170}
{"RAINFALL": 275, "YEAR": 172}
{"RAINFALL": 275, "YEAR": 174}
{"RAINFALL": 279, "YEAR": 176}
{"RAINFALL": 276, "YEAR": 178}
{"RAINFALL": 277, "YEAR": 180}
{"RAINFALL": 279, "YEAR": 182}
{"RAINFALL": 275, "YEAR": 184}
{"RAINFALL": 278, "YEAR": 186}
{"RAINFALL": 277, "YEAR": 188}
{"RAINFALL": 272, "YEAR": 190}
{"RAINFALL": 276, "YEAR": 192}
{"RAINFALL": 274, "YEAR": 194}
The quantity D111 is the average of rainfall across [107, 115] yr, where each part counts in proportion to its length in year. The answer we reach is 280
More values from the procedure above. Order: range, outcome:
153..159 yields 275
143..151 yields 272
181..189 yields 277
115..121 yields 282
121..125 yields 285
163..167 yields 274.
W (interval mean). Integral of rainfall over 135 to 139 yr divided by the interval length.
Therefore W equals 274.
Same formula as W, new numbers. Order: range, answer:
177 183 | 277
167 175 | 273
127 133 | 281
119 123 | 286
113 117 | 278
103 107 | 278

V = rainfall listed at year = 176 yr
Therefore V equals 279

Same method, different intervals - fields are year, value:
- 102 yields 276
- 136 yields 273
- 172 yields 275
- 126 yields 283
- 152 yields 274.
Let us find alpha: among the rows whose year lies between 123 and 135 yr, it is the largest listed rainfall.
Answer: 284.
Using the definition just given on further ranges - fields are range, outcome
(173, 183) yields 279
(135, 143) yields 276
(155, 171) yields 278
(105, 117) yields 282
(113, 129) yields 287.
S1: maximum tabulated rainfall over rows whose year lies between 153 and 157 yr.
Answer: 276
